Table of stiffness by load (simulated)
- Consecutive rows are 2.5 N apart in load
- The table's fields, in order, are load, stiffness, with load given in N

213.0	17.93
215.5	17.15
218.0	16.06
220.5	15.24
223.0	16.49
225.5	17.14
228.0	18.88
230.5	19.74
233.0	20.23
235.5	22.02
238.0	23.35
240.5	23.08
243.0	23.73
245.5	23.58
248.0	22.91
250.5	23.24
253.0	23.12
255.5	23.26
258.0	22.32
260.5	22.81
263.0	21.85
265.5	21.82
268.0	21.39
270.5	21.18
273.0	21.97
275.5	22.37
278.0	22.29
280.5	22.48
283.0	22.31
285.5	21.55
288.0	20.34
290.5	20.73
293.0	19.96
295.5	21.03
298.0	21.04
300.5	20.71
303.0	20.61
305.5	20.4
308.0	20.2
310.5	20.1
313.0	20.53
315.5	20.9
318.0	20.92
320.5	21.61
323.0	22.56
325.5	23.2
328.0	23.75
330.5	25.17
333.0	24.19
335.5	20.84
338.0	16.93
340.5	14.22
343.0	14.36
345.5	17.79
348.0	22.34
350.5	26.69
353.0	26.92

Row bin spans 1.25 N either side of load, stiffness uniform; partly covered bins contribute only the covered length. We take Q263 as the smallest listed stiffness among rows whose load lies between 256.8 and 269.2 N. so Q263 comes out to 21.39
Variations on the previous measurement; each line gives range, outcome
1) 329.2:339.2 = 16.93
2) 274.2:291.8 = 20.34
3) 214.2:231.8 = 15.24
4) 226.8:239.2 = 18.88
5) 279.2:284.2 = 22.31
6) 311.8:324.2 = 20.53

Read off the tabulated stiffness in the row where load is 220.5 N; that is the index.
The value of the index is 15.24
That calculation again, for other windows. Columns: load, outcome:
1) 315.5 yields 20.9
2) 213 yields 17.93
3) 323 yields 22.56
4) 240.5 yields 23.08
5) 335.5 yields 20.84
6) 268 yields 21.39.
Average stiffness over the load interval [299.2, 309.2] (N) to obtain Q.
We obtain 20.5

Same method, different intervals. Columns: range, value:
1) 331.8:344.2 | 18.1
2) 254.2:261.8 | 22.8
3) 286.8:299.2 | 20.6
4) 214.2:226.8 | 16.4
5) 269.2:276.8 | 21.8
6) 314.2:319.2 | 20.9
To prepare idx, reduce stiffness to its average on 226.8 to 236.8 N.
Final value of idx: 20.2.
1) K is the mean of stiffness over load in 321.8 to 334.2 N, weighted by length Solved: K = 23.8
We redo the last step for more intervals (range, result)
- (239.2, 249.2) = 23.3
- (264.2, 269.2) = 21.6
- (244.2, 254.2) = 23.2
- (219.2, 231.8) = 17.5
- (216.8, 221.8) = 15.7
